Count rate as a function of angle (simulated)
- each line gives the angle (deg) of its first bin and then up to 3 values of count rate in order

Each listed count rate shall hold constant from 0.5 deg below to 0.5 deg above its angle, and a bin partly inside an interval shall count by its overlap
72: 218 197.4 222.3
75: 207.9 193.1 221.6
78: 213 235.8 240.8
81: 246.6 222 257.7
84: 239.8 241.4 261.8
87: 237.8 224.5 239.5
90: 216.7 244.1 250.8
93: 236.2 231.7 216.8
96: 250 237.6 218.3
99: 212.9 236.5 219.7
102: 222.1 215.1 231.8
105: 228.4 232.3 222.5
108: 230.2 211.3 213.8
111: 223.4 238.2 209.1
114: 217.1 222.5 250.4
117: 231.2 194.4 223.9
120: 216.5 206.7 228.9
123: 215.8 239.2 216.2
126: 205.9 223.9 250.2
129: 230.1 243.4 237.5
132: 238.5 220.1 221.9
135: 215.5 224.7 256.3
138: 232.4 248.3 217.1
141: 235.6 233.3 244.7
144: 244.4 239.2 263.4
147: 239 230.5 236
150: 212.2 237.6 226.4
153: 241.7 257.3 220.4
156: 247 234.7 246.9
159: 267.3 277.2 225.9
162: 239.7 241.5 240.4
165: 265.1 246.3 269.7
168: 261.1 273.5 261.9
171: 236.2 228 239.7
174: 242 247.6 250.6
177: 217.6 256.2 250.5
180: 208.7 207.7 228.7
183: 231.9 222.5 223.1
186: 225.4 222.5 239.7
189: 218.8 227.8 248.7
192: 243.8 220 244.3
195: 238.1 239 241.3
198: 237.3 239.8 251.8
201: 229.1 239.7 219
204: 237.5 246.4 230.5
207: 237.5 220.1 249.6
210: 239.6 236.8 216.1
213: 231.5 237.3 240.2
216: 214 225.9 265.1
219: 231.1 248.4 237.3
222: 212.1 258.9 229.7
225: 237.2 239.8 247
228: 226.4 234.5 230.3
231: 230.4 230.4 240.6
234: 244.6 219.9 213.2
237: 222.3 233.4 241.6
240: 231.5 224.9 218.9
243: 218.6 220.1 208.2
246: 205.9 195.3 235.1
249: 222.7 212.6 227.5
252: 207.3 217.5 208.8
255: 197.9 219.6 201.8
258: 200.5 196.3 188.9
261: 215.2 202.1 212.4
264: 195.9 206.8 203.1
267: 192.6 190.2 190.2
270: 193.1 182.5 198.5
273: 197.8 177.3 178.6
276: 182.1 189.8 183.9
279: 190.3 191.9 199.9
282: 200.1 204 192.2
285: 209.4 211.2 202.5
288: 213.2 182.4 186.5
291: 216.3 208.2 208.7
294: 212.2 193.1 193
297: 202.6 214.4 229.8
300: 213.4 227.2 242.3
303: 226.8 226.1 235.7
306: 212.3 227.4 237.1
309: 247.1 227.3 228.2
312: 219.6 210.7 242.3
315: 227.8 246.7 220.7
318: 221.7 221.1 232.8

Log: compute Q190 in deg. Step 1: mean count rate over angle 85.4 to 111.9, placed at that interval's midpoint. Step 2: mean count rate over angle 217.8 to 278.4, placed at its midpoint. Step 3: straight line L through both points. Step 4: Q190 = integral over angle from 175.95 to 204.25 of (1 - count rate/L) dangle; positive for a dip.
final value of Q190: -1.6 deg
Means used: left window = 230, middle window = 233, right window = 215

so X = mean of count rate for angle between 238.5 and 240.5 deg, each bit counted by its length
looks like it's 237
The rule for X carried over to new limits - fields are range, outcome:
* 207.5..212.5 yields 232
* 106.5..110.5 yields 219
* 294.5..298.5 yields 201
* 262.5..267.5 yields 202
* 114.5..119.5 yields 224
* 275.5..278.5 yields 185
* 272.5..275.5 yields 185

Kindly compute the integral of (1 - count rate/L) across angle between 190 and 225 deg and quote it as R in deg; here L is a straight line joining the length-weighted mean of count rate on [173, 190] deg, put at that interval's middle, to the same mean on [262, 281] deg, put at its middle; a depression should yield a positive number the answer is -2.6 deg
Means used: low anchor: 231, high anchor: 193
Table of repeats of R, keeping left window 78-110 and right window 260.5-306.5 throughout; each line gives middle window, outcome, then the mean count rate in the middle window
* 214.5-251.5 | -3.2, 229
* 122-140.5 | -0.3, 230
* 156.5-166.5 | -1.2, 248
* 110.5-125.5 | 0.4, 222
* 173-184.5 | -0.8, 233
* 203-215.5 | -1.2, 235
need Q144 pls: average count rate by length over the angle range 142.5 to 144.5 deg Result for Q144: 245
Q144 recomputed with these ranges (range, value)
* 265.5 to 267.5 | 198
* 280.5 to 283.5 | 201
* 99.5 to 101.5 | 228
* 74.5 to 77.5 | 208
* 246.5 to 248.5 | 215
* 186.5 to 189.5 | 227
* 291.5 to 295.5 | 206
